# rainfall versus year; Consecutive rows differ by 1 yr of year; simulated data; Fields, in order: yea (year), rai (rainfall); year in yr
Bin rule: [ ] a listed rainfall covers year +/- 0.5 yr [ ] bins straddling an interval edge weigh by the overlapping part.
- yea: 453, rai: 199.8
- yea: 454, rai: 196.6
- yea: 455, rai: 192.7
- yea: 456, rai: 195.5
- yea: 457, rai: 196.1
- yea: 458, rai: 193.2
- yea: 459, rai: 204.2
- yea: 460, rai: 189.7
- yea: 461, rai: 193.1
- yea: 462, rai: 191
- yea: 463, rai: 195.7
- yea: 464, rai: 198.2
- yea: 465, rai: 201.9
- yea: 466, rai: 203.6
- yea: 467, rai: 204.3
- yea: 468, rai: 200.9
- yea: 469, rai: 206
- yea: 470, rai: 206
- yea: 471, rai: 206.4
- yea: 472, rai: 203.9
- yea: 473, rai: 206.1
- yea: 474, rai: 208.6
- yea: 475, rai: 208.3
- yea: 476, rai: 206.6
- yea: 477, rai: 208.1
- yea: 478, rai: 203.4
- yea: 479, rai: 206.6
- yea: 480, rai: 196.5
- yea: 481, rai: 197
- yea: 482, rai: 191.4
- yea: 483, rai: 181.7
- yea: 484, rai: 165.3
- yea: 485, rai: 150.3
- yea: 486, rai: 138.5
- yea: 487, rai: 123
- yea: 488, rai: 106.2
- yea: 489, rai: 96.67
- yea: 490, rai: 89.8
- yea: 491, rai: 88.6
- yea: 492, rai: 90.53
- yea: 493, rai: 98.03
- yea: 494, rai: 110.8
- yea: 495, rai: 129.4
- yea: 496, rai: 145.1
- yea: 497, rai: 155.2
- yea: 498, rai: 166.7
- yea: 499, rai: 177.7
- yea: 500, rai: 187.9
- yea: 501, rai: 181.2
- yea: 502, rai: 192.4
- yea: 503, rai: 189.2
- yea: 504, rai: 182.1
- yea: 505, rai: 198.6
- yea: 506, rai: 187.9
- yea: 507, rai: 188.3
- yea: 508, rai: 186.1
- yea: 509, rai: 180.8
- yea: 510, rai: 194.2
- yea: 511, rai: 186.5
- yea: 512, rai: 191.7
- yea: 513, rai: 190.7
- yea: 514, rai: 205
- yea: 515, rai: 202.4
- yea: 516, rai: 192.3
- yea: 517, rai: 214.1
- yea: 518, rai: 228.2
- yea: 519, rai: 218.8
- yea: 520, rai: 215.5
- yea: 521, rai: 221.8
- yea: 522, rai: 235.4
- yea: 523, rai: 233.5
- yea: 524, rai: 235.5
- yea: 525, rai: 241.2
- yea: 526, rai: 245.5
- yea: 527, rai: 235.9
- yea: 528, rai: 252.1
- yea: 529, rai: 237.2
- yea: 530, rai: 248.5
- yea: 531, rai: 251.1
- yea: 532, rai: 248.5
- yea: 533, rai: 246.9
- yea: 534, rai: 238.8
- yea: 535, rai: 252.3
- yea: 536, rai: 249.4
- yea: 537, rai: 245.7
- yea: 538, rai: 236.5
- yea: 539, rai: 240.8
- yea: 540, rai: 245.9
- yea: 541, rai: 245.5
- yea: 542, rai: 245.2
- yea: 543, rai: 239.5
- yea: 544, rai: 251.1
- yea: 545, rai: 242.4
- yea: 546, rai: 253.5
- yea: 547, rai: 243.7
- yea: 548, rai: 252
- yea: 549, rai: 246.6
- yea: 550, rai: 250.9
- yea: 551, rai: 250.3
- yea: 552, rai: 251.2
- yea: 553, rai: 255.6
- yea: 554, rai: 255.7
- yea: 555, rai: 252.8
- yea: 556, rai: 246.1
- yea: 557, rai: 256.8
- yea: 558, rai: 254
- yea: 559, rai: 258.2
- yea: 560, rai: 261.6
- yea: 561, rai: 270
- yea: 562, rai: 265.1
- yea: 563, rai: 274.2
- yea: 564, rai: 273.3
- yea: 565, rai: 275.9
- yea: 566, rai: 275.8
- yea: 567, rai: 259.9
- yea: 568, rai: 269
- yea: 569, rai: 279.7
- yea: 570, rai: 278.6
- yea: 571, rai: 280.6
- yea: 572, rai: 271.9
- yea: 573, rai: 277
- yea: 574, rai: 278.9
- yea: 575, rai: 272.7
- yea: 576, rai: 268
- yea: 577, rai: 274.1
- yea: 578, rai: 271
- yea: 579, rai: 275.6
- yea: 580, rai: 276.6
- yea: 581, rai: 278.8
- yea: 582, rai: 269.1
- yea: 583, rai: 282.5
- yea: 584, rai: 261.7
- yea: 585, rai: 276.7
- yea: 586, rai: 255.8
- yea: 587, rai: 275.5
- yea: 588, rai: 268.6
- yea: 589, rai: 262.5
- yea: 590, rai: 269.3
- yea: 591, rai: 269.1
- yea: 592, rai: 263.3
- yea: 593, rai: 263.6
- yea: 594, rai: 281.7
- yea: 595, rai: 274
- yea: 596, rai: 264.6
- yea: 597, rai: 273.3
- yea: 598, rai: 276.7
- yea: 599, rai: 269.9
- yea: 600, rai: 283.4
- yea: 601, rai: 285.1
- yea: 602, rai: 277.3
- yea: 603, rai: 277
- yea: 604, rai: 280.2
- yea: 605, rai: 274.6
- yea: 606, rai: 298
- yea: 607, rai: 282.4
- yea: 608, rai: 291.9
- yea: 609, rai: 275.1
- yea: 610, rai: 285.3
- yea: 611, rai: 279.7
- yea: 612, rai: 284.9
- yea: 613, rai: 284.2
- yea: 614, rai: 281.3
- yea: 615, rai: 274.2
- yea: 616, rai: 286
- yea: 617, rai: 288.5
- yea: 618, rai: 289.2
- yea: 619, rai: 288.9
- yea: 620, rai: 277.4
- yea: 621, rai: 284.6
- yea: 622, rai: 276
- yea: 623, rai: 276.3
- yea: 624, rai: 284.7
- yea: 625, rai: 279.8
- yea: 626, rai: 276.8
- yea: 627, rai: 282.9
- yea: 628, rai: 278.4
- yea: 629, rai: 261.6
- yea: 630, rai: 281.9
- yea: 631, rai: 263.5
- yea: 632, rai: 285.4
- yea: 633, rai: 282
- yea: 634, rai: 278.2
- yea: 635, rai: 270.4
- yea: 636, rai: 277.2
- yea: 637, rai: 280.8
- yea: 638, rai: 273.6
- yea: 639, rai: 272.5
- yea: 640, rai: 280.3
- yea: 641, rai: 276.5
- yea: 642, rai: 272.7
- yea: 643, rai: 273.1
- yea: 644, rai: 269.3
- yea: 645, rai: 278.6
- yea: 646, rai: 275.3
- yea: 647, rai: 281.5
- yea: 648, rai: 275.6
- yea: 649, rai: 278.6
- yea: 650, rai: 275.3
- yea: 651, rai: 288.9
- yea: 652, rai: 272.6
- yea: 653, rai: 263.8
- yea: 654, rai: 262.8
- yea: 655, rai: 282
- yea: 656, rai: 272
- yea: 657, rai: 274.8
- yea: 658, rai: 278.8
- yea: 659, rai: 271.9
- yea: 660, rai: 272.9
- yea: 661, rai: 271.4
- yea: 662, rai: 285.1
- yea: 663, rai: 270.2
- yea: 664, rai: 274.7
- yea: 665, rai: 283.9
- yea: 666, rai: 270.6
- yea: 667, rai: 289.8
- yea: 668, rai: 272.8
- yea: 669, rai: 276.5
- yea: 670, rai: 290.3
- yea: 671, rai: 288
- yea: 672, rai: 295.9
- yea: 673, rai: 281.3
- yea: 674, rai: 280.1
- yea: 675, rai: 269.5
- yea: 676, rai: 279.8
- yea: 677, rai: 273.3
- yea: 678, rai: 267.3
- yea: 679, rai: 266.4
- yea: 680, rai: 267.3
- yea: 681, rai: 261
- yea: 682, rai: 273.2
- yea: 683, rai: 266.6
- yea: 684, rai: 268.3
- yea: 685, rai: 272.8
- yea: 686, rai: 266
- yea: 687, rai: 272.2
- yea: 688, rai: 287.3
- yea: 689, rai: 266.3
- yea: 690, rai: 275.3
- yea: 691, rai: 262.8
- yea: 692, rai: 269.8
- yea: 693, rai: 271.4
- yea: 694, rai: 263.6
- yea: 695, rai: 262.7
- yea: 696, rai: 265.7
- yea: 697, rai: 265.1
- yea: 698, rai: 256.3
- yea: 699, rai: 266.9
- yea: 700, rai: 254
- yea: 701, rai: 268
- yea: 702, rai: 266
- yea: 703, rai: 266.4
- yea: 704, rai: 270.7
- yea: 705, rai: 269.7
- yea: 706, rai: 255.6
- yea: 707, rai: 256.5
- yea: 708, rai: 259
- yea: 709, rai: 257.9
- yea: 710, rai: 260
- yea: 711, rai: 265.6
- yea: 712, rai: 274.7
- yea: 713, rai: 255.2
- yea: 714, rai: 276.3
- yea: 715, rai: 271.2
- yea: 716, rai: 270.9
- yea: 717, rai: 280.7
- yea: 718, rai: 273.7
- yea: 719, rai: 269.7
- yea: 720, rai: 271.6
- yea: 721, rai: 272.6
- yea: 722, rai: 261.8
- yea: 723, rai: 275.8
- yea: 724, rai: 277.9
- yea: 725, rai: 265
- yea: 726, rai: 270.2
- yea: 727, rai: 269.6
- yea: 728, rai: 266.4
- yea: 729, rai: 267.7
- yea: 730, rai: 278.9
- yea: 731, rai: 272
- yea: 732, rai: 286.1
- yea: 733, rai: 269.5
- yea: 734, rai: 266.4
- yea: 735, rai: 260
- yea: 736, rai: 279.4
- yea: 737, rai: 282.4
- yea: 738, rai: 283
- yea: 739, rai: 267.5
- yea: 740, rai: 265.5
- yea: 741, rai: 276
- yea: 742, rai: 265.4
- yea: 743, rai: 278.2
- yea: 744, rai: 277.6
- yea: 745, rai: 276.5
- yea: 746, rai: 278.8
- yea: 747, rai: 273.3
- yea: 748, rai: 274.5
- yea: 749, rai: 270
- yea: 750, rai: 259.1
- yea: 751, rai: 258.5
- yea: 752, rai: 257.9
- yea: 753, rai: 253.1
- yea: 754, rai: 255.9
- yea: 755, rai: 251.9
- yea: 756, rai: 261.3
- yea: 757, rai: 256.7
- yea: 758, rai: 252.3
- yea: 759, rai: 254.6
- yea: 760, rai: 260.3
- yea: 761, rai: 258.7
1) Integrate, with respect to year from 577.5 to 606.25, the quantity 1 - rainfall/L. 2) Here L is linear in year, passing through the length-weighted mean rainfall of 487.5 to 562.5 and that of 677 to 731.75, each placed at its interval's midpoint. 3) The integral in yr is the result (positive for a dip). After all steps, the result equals -4.93 yr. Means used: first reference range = 213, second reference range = 268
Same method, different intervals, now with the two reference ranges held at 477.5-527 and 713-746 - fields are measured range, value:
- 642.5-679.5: -4.9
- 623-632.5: -1.9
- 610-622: -3.1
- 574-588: -4.0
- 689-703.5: -0.4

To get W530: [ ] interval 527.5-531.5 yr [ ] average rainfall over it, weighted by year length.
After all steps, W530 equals 247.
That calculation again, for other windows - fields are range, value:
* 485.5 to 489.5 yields 116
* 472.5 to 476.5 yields 207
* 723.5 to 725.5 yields 271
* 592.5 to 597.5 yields 271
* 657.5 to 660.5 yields 275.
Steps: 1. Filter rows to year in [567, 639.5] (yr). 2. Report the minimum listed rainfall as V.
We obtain 255.8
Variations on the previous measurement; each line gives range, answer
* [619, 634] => 261.6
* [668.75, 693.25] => 261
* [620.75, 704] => 254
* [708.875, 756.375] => 251.9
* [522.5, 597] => 233.5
